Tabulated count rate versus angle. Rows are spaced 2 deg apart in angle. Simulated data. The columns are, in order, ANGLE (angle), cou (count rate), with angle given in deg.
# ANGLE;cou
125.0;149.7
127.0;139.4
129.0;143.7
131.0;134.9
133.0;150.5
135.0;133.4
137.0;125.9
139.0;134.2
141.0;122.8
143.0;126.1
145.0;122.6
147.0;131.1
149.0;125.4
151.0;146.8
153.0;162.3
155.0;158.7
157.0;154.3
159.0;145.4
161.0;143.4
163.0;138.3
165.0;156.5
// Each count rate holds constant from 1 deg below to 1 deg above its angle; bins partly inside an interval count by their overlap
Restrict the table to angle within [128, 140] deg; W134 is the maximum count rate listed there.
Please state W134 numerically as 150.5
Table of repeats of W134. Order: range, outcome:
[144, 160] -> 162.3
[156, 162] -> 154.3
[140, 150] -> 131.1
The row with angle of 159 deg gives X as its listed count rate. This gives 145.4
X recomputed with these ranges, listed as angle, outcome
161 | 143.4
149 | 125.4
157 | 154.3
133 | 150.5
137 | 125.9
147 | 131.1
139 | 134.2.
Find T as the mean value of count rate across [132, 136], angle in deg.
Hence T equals 142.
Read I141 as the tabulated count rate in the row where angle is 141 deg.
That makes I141 122.8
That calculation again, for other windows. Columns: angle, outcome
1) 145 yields 122.6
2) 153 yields 162.3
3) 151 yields 146.8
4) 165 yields 156.5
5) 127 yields 139.4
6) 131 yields 134.9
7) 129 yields 143.7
